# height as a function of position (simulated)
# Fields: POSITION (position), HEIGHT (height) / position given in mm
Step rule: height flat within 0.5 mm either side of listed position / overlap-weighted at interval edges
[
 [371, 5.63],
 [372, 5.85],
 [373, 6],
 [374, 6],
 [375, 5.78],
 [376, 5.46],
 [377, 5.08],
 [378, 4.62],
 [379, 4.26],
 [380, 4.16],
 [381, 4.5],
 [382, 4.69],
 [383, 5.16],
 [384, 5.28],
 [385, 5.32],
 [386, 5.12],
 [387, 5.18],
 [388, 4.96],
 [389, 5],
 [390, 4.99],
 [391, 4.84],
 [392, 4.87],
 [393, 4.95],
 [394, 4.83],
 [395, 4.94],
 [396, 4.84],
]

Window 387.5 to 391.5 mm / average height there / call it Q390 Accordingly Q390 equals 4.95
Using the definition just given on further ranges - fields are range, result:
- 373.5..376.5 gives 5.75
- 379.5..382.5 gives 4.45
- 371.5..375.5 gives 5.91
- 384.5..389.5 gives 5.12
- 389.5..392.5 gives 4.9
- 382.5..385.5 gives 5.25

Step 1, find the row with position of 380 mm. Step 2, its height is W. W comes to 4.16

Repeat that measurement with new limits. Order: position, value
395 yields 4.94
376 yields 5.46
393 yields 4.95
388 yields 4.96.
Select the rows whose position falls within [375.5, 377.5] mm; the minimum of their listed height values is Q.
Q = 5.08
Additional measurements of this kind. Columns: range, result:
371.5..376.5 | 5.46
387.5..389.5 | 4.96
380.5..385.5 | 4.5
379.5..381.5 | 4.16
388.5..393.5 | 4.84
